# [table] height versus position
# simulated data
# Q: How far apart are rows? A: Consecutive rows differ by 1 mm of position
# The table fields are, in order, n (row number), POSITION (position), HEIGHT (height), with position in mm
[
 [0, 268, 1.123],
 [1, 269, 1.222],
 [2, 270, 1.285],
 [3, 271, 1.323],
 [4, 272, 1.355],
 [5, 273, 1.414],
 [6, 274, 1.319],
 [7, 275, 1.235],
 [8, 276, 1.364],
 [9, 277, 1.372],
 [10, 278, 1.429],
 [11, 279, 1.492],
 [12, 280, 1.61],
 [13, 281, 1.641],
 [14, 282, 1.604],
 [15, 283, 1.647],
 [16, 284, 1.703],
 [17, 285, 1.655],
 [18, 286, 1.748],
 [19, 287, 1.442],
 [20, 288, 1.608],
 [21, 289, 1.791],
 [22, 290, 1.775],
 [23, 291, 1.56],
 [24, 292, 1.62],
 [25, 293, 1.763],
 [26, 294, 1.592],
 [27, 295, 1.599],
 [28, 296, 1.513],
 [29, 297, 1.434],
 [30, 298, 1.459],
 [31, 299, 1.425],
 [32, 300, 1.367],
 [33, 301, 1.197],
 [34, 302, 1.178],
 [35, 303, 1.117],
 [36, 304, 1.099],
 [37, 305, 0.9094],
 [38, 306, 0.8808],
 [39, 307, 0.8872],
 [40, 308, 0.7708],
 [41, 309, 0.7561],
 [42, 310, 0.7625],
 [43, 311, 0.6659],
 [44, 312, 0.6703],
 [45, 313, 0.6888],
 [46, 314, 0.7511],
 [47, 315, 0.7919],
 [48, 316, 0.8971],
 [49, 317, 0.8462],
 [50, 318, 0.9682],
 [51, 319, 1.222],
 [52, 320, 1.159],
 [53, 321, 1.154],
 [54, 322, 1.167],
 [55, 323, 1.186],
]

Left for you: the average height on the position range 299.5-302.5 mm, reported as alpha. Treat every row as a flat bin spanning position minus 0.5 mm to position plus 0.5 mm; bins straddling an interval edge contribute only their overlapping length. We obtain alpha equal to 1.25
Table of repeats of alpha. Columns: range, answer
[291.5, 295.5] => 1.64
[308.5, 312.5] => 0.714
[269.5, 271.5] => 1.3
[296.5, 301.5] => 1.38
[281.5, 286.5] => 1.67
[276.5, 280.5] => 1.48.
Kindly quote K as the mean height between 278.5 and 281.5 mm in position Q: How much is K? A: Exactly 1.58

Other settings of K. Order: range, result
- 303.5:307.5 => 0.944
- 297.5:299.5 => 1.44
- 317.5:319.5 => 1.1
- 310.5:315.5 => 0.714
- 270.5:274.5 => 1.35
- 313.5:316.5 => 0.813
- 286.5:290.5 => 1.65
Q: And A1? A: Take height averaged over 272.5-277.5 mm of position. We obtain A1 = 1.34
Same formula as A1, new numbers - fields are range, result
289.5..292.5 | 1.65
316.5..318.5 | 0.907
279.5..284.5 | 1.64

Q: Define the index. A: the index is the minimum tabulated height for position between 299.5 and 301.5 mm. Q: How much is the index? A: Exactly 1.197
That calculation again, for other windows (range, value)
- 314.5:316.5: 0.7919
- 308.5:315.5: 0.6659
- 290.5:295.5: 1.56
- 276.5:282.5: 1.372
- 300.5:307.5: 0.8808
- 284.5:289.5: 1.442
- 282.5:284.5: 1.647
